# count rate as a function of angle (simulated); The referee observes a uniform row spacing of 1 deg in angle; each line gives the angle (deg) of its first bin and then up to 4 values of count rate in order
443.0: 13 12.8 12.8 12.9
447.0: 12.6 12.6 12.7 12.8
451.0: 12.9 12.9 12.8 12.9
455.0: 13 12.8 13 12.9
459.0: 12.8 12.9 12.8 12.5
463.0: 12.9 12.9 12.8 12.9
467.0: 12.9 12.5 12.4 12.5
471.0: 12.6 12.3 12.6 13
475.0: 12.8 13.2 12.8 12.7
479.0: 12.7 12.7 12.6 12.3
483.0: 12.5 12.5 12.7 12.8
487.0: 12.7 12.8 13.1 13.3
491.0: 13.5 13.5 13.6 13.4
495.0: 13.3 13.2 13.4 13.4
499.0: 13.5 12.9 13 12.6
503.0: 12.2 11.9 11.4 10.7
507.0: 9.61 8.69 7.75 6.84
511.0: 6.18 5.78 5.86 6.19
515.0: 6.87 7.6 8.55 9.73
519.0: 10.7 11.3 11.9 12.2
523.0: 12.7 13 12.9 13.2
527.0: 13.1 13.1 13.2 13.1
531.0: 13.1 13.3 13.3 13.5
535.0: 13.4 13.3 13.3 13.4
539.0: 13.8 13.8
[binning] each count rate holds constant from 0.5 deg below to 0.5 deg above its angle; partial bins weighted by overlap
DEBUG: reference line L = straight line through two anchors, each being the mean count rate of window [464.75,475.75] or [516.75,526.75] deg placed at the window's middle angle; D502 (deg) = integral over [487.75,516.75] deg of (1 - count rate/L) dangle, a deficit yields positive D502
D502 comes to 3.0 deg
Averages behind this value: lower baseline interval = 12.7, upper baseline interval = 11.7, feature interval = 10.9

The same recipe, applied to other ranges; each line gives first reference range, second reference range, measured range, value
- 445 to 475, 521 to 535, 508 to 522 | 5.1 deg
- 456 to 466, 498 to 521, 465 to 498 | -4.1 deg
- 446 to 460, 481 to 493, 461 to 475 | 0.2 deg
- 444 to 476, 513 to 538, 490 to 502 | -1.1 deg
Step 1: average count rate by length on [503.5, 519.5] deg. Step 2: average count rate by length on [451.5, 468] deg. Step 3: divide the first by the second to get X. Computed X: 0.7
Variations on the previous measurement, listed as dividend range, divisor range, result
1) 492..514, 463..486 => 0.86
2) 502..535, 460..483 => 0.84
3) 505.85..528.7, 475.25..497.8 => 0.75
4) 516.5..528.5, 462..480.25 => 0.93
